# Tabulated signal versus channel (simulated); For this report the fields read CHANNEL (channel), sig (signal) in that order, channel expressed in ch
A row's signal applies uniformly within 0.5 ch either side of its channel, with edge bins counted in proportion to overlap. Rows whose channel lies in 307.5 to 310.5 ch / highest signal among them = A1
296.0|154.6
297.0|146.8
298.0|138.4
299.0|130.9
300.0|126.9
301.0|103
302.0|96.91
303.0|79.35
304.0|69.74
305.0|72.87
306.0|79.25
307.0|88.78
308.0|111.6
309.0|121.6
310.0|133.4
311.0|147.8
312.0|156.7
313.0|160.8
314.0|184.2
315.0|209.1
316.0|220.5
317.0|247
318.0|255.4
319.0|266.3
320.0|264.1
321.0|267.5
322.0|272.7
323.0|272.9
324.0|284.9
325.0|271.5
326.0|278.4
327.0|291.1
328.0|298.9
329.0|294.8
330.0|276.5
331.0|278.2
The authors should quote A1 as 133.4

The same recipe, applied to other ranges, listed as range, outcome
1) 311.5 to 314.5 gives 184.2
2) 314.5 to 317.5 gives 247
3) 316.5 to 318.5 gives 255.4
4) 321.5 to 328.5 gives 298.9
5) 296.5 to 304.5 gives 146.8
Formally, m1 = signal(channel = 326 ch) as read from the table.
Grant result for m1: 278.4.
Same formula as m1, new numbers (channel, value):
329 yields 294.8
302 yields 96.91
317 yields 247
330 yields 276.5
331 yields 278.2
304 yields 69.74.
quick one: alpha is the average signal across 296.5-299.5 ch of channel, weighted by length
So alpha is 139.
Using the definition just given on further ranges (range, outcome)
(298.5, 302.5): 114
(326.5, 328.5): 295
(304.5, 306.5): 76.1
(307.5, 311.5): 129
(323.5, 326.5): 278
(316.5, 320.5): 258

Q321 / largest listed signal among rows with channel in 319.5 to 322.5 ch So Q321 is 272.7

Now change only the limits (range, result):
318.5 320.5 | 266.3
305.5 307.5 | 88.78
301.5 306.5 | 96.91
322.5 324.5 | 284.9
